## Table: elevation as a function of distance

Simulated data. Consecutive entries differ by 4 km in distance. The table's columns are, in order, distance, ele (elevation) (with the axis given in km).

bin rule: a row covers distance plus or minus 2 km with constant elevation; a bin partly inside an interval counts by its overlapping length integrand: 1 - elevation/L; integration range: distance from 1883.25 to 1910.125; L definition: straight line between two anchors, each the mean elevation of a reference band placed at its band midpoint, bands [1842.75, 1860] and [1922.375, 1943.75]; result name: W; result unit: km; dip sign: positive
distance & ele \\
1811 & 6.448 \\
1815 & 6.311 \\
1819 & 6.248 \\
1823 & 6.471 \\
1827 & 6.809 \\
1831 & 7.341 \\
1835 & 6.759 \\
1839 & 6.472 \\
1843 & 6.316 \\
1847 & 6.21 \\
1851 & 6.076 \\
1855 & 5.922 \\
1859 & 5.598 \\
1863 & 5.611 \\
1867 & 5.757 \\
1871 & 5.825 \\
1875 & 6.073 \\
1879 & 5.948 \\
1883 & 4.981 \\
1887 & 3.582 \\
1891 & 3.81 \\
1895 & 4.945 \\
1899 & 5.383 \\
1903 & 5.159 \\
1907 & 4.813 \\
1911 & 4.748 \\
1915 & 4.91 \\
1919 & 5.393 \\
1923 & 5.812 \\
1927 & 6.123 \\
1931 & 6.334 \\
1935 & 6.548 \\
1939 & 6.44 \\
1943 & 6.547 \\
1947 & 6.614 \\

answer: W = 6.7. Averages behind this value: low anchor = 6.02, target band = 4.64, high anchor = 6.32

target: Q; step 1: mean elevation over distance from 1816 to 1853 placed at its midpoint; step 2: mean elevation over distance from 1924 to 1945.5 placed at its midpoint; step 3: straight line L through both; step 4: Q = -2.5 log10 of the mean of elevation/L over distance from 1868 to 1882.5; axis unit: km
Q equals 0.11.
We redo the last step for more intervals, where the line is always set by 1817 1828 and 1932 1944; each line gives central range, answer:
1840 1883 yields 0.102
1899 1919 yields 0.283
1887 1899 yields 0.419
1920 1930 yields 0.095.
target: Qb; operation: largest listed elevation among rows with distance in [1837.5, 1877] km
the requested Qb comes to 6.472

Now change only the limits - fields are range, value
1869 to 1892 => 6.073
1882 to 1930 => 6.123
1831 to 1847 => 7.341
